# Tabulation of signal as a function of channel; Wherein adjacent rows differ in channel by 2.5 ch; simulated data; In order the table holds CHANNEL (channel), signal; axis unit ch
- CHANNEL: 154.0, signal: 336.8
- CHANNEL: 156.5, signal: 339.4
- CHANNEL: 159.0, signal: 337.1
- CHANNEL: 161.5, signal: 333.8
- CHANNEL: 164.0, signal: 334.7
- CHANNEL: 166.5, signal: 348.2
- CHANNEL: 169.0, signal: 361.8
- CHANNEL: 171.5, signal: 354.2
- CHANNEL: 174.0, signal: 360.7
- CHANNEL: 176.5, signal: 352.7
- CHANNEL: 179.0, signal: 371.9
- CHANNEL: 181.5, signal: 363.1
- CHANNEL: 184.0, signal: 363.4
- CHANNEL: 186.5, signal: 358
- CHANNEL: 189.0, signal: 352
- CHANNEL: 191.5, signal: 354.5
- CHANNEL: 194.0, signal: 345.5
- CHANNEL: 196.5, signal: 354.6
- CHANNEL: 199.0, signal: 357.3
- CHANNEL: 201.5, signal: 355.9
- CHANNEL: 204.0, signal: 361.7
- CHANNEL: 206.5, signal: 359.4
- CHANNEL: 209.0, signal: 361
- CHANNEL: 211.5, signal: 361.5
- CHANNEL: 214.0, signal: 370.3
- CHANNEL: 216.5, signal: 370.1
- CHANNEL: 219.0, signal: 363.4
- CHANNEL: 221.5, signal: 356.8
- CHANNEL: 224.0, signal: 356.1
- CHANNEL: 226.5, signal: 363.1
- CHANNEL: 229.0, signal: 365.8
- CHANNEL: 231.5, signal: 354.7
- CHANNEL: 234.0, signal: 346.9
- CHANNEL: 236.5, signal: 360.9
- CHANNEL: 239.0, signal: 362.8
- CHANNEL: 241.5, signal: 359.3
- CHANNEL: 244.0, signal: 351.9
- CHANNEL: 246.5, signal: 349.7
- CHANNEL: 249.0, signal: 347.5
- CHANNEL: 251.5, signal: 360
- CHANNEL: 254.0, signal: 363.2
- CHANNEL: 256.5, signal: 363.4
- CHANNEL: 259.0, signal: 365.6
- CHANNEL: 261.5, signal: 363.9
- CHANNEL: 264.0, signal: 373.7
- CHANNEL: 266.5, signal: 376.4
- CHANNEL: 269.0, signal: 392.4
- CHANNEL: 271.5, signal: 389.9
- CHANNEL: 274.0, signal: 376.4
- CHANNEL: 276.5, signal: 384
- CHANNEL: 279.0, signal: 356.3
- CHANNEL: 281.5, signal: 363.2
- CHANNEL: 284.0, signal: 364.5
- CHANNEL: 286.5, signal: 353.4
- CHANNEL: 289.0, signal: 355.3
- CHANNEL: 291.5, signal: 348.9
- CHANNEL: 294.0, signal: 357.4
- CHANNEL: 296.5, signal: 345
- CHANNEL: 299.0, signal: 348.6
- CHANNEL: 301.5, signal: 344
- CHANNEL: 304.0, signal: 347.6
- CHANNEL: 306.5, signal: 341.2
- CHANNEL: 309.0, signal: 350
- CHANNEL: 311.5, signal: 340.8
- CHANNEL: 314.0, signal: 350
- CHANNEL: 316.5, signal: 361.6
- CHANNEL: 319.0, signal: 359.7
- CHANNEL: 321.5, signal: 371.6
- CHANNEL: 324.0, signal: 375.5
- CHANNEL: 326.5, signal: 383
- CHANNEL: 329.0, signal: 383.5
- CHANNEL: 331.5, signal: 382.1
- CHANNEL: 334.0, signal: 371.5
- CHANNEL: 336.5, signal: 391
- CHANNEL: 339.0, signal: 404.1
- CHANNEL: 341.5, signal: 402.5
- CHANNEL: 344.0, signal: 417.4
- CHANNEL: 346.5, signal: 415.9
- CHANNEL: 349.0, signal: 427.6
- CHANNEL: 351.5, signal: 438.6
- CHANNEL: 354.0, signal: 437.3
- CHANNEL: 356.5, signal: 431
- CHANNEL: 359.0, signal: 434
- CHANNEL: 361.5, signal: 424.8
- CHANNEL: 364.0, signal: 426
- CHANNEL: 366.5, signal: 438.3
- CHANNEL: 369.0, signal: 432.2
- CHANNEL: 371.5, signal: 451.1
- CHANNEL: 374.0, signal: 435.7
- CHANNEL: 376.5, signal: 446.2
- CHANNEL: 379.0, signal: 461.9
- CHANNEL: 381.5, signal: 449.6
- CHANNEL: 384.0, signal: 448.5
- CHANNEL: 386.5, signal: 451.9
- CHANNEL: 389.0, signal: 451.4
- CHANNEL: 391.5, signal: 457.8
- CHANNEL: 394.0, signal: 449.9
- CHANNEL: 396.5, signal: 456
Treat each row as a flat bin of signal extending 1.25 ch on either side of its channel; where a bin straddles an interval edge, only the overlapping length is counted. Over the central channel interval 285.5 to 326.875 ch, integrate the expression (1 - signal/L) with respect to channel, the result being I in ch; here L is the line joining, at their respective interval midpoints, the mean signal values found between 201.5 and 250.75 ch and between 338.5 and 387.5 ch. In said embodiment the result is 5.0 ch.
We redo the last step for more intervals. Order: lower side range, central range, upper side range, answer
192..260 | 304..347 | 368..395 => 4.30 ch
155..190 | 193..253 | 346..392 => 2.61 ch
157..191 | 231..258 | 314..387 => 1.49 ch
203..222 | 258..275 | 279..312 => -1.04 ch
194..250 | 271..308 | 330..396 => 3.28 ch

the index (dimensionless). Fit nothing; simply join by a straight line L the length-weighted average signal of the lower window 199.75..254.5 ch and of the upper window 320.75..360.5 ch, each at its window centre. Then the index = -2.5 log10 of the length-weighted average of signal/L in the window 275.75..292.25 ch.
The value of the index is 0.06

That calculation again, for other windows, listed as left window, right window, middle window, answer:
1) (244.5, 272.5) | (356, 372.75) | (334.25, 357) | 0.02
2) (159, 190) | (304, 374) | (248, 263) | 0.04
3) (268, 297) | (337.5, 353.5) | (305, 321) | 0.12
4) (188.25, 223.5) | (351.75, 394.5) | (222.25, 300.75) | 0.07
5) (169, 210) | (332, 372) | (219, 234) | 0.04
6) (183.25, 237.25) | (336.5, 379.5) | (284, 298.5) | 0.13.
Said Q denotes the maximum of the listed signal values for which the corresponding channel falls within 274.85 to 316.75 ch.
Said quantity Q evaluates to 384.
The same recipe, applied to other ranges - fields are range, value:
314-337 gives 391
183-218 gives 370.3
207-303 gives 392.4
